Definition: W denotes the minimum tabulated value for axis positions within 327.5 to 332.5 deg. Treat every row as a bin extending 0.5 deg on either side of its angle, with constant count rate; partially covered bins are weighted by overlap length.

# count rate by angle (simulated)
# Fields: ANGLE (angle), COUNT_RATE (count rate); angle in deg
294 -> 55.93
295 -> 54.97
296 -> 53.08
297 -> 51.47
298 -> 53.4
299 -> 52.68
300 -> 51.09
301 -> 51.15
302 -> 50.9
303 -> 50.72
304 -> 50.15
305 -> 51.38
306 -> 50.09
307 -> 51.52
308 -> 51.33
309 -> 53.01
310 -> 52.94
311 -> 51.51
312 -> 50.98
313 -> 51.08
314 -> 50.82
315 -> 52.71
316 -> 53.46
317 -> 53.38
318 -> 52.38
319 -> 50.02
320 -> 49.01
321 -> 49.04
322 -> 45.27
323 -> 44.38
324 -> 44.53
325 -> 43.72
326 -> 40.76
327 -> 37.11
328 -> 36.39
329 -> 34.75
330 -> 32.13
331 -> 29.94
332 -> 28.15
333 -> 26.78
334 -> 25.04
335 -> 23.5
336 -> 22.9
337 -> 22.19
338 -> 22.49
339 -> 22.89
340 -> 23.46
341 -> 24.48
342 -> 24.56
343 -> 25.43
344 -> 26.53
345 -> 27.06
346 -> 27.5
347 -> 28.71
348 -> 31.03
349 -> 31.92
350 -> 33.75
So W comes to 28.15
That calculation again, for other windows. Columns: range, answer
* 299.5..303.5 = 50.72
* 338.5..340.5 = 22.89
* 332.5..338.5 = 22.19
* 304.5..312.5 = 50.09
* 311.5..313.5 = 50.98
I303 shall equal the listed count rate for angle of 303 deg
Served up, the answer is 50.72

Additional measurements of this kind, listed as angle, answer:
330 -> 32.13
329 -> 34.75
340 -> 23.46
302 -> 50.9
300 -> 51.09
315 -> 52.71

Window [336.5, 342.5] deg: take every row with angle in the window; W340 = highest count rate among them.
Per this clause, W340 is 24.56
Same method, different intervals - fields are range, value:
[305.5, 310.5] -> 53.01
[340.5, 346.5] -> 27.5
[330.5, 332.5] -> 29.94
